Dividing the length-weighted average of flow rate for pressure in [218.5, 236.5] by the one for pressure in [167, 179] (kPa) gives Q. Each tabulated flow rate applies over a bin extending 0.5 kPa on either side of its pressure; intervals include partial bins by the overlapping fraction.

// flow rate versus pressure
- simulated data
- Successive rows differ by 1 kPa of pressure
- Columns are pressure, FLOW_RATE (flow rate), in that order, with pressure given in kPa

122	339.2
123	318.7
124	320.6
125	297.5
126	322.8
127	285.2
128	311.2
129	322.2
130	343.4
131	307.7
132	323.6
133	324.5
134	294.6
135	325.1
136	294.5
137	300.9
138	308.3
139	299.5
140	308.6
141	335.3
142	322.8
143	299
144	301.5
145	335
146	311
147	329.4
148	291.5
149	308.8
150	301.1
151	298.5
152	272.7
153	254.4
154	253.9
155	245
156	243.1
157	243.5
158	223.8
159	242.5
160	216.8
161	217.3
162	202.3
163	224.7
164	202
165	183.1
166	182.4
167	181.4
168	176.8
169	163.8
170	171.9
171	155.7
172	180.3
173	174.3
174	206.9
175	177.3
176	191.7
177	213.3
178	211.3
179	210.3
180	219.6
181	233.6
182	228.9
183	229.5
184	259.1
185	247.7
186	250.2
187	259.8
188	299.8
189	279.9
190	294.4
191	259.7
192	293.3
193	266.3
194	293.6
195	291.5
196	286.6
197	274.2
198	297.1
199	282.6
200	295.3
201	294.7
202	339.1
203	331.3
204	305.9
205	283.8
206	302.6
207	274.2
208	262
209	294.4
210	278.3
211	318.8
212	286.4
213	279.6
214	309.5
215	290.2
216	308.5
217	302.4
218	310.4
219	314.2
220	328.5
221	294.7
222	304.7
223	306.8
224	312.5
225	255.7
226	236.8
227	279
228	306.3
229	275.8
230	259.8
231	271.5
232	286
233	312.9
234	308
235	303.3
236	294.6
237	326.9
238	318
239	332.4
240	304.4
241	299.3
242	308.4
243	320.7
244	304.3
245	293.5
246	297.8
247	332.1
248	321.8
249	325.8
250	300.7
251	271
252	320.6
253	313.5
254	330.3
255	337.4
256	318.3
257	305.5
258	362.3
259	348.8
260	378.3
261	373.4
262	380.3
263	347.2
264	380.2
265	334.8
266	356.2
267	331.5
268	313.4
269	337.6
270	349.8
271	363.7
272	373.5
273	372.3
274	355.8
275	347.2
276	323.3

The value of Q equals 1.6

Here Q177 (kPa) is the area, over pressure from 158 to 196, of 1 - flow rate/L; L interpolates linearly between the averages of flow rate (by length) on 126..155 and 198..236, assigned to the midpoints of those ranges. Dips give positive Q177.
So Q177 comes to 9.5 kPa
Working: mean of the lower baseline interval 305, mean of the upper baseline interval 295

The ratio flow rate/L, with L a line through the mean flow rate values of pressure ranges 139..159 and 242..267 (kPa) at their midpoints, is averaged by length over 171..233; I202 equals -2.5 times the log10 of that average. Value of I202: 0.14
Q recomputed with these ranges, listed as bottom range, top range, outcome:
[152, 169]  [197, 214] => 1.35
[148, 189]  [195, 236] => 1.30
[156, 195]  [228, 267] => 1.43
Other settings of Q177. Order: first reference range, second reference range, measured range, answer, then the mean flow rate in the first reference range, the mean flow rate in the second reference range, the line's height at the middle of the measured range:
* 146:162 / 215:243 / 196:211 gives -0.4 kPa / 262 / 299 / 286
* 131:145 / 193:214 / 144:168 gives 4.4 kPa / 311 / 293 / 306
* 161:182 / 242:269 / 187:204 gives -4.3 kPa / 195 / 330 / 233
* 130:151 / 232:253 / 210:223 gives 0.3 kPa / 312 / 309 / 310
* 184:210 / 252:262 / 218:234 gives 1.1 kPa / 286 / 342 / 313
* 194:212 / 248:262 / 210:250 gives 1.6 kPa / 295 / 331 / 314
